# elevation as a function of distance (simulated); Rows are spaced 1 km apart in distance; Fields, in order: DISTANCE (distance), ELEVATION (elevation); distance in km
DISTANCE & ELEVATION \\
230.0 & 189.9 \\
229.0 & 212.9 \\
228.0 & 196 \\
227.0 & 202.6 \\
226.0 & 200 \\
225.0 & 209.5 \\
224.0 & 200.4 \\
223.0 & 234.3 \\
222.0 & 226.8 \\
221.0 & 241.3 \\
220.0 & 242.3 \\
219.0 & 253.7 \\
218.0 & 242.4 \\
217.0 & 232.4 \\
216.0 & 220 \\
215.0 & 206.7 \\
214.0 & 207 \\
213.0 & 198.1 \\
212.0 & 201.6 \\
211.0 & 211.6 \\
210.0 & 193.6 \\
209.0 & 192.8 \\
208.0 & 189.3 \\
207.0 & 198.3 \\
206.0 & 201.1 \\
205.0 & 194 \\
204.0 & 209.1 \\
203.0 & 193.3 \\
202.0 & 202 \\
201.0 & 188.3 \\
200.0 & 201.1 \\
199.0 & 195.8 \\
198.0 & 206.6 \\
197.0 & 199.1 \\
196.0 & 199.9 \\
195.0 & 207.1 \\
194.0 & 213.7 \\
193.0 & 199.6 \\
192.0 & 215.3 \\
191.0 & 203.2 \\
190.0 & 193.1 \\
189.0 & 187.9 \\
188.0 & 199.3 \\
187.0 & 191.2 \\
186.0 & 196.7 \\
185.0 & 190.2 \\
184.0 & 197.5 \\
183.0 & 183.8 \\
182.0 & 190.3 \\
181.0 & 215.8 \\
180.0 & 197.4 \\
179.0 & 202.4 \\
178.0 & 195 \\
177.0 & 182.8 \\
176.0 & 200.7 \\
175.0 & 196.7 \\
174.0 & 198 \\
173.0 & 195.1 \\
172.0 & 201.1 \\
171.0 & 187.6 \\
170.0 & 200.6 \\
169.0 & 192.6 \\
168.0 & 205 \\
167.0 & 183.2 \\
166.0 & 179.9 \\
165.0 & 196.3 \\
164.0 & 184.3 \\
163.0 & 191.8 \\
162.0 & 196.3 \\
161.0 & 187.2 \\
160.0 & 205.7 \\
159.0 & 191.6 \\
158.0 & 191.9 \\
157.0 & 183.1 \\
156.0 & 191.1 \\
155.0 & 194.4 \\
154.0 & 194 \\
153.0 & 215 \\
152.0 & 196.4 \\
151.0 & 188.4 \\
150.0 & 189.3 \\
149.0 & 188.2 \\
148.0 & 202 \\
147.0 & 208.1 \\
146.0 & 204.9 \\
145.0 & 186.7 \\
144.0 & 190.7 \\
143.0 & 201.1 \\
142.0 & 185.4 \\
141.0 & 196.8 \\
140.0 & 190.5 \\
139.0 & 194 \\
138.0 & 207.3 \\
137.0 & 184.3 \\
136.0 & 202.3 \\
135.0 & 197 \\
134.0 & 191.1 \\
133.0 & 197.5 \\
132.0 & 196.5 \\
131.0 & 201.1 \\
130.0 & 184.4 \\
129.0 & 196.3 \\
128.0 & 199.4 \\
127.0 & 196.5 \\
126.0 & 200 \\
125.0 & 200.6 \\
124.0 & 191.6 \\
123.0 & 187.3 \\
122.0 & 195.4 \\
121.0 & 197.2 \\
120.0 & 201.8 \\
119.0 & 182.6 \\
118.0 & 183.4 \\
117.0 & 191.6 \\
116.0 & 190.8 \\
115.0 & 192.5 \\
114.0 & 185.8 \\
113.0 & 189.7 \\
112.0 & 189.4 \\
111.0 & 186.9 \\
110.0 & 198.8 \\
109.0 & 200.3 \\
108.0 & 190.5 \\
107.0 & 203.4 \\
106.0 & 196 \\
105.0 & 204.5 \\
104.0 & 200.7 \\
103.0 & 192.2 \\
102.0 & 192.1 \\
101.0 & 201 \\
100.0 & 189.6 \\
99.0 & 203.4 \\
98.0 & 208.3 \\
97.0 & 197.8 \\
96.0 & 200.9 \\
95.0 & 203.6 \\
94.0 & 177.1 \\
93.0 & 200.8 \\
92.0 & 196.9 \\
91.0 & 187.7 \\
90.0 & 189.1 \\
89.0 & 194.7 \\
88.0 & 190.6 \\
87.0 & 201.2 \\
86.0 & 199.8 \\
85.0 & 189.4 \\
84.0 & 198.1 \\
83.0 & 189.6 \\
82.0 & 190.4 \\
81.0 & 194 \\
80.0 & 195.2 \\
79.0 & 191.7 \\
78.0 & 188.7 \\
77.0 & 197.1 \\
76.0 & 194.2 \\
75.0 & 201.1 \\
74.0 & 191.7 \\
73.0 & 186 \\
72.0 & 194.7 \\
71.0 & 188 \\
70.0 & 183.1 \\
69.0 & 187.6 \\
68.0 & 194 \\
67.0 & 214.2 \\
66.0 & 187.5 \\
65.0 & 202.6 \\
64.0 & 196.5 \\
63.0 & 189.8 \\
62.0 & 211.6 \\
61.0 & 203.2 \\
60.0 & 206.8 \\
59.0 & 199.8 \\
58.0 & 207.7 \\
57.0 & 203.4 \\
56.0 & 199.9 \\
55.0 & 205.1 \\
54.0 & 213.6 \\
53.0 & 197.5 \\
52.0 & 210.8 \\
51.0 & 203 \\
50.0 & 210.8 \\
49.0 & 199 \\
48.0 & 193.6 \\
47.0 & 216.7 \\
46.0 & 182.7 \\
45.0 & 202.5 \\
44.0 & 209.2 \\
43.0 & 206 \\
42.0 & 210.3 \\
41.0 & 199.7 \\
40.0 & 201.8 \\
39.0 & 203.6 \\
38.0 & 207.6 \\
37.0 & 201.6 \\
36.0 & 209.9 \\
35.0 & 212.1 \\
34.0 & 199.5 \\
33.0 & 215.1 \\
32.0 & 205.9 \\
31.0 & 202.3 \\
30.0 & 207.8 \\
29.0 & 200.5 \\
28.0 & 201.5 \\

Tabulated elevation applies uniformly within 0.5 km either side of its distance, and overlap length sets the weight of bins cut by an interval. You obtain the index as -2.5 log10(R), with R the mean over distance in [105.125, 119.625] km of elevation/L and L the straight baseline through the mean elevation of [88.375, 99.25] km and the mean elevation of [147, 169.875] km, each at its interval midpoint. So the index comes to 0.019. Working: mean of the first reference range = 196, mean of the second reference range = 194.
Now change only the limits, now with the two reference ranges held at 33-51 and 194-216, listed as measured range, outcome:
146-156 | 0.02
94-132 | 0.04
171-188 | 0.03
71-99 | 0.05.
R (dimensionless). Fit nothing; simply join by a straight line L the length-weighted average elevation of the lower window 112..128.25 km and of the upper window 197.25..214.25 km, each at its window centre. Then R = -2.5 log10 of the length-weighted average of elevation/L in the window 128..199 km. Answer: 0.000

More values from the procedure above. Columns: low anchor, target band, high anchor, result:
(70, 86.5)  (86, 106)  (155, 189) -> -0.02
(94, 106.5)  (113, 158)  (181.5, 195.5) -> 0.02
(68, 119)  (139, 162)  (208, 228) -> 0.05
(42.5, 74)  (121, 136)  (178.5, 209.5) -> 0.02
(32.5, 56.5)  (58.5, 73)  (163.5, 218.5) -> 0.04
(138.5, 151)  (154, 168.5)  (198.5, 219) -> 0.03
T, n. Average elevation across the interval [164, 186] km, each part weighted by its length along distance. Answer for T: 195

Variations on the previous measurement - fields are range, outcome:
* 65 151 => 195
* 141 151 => 195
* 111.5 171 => 194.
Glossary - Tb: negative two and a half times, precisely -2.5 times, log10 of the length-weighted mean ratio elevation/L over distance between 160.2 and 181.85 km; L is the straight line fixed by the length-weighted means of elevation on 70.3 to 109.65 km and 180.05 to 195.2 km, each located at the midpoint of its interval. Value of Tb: 0.02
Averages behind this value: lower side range 195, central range 195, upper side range 199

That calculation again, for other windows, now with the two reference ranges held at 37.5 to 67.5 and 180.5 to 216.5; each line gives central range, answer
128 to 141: 0.03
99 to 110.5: 0.02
